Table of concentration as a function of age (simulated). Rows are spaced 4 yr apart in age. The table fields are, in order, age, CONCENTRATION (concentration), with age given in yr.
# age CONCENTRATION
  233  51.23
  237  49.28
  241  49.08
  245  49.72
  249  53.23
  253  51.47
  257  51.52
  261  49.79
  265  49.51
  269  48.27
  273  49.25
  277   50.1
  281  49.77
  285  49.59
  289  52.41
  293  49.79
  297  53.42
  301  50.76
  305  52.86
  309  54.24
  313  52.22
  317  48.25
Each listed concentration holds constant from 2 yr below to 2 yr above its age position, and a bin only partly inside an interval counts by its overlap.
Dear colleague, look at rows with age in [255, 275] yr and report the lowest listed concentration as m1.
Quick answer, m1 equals 48.27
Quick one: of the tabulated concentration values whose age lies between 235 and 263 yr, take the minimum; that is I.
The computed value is 49.08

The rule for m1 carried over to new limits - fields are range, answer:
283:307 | 49.59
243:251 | 49.72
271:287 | 49.25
